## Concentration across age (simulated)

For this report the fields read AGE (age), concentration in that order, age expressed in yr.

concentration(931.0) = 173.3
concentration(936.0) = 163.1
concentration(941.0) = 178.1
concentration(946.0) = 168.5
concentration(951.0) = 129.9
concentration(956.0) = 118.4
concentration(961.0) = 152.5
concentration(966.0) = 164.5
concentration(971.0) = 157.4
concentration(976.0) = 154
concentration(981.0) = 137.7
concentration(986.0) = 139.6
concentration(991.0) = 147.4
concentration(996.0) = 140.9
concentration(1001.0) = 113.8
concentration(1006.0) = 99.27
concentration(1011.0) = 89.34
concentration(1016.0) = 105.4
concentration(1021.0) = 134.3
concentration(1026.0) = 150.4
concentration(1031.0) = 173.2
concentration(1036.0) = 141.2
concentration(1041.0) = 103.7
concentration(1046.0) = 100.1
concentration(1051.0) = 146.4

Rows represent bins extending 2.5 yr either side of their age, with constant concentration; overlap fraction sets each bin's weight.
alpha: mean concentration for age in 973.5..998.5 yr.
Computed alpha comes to 144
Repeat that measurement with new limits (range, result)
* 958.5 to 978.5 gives 157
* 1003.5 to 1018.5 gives 98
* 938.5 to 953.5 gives 159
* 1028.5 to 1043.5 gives 139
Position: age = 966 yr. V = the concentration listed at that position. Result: 164.5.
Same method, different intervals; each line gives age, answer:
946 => 168.5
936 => 163.1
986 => 139.6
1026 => 150.4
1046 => 100.1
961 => 152.5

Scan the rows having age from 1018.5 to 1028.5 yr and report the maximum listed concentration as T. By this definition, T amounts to 150.4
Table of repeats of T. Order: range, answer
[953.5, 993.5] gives 164.5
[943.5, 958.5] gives 168.5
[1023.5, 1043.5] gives 173.2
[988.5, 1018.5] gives 147.4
